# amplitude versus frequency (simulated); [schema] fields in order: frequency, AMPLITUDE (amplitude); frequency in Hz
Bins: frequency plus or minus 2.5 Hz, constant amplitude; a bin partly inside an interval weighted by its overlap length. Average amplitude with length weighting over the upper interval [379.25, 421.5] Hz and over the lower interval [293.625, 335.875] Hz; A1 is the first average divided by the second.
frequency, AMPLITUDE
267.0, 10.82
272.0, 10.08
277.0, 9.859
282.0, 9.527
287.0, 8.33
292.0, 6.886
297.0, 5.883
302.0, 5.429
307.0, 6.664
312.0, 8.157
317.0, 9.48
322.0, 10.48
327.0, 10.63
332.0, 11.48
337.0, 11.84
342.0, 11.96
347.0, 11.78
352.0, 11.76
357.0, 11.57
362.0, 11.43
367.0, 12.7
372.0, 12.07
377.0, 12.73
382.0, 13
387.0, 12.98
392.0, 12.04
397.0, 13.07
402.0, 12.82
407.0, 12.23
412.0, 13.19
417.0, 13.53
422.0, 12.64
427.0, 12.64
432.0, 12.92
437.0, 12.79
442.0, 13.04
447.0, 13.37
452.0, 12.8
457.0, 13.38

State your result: 1.49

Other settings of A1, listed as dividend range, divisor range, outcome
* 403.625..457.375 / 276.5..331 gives 1.55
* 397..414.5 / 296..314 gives 1.96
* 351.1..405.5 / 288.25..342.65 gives 1.40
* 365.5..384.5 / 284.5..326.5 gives 1.62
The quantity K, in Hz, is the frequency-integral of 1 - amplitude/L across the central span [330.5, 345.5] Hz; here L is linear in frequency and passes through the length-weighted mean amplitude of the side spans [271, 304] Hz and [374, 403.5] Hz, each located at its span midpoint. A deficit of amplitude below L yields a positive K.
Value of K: -2.08 Hz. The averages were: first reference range 7.94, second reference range 12.8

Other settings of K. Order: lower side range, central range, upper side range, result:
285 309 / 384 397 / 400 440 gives -1.5 Hz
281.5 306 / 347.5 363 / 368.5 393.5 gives -1.0 Hz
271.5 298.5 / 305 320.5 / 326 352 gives 2.7 Hz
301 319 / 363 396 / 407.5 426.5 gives -4.5 Hz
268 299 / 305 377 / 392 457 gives -3.9 Hz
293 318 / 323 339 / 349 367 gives -3.3 Hz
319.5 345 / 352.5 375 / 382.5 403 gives 0.2 Hz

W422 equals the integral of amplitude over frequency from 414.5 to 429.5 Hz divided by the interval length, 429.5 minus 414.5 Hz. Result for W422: 12.9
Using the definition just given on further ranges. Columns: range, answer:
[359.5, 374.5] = 12.1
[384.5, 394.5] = 12.5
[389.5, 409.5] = 12.5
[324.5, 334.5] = 11.1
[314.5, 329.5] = 10.2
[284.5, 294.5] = 7.61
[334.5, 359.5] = 11.8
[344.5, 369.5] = 11.8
